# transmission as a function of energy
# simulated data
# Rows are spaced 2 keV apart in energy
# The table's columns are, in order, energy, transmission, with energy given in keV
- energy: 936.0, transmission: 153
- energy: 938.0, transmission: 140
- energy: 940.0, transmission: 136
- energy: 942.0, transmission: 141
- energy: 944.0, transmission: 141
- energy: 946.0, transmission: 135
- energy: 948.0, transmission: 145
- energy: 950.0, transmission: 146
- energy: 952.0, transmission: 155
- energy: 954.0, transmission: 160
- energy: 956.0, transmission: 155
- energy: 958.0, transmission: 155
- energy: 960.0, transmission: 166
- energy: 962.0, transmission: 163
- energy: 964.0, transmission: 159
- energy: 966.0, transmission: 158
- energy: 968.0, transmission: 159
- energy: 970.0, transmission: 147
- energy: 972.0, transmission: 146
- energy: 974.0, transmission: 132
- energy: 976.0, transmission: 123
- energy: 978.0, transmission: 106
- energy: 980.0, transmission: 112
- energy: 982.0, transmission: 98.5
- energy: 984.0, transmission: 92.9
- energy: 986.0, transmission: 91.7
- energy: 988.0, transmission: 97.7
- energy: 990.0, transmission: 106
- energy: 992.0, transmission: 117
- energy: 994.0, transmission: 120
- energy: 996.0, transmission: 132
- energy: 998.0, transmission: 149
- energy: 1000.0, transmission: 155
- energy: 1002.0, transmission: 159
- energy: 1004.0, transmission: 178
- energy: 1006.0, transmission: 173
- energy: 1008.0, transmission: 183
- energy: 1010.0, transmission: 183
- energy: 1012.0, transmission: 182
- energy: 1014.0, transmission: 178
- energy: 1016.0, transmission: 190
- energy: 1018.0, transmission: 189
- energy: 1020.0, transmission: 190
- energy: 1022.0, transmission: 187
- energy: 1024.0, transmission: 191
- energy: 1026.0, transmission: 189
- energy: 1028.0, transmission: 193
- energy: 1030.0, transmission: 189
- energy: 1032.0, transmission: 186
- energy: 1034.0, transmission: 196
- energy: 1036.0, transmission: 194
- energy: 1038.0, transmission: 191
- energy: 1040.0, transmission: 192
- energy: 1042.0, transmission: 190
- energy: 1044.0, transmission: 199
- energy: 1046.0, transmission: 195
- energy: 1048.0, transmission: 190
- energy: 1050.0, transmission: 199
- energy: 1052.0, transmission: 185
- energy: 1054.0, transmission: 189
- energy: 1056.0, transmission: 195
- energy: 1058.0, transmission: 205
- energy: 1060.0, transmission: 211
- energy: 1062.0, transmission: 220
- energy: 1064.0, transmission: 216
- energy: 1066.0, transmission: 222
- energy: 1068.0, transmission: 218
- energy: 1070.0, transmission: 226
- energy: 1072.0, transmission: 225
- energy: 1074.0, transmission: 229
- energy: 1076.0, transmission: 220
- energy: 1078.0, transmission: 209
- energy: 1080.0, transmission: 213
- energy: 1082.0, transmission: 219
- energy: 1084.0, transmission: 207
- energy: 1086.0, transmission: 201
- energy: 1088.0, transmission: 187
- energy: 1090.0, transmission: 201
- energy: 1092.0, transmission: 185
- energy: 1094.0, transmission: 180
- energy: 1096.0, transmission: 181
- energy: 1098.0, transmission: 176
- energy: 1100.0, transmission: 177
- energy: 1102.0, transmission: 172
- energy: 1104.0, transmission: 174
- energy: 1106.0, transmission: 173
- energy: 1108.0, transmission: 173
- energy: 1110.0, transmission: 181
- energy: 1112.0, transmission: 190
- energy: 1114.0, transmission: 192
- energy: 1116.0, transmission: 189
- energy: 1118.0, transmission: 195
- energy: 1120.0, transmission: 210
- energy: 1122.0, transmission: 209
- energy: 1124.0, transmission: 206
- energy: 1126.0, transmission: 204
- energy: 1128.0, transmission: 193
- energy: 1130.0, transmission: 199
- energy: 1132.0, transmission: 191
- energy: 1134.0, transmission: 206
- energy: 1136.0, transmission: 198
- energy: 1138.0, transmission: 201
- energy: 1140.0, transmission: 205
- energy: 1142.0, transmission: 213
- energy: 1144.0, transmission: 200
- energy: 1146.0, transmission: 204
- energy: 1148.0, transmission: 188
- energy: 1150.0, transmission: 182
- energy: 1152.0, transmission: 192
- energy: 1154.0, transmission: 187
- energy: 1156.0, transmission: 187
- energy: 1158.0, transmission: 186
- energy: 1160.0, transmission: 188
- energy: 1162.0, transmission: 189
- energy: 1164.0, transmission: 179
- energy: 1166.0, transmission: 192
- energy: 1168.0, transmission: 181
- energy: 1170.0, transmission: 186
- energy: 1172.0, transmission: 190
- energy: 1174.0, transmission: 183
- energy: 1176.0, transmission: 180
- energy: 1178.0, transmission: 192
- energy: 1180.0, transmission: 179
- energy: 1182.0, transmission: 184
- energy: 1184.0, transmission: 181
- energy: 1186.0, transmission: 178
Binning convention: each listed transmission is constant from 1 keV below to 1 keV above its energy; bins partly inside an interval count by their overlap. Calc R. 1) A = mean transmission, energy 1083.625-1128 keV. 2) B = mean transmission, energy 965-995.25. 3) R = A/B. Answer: 1.6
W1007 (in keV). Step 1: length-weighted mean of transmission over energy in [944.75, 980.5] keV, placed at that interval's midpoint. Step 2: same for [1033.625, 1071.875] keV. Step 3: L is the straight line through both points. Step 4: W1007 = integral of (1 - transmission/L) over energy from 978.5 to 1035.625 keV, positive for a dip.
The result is 5.9 keV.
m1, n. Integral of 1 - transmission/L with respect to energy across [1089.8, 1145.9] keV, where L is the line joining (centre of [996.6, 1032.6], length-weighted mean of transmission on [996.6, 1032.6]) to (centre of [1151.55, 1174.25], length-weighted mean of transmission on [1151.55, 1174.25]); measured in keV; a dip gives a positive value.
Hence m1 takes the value -2.3 keV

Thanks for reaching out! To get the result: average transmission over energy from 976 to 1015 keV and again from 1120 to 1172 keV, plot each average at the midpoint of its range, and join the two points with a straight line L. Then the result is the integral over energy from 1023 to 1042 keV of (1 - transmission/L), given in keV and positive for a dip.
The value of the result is -5.0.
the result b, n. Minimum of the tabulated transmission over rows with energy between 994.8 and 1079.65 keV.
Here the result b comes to 132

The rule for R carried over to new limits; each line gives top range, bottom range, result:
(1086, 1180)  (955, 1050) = 1.18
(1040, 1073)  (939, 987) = 1.48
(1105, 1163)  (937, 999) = 1.44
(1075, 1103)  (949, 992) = 1.45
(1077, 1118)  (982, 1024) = 1.24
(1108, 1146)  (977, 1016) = 1.43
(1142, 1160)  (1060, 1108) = 0.95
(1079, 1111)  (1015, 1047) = 0.98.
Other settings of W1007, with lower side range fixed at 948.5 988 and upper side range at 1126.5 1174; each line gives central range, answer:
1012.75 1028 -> -3.5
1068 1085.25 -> -4.9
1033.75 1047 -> -2.9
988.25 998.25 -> 1.7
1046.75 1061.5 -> -3.0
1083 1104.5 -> -1.3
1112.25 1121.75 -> -0.7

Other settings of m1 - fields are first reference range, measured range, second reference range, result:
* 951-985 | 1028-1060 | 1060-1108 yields -2.4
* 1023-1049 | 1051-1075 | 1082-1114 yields -2.9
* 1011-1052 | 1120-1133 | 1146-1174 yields -0.9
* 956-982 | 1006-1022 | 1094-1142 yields -2.8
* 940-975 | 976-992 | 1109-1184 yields 5.4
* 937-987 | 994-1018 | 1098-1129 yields -2.3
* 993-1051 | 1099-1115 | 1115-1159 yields 1.2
